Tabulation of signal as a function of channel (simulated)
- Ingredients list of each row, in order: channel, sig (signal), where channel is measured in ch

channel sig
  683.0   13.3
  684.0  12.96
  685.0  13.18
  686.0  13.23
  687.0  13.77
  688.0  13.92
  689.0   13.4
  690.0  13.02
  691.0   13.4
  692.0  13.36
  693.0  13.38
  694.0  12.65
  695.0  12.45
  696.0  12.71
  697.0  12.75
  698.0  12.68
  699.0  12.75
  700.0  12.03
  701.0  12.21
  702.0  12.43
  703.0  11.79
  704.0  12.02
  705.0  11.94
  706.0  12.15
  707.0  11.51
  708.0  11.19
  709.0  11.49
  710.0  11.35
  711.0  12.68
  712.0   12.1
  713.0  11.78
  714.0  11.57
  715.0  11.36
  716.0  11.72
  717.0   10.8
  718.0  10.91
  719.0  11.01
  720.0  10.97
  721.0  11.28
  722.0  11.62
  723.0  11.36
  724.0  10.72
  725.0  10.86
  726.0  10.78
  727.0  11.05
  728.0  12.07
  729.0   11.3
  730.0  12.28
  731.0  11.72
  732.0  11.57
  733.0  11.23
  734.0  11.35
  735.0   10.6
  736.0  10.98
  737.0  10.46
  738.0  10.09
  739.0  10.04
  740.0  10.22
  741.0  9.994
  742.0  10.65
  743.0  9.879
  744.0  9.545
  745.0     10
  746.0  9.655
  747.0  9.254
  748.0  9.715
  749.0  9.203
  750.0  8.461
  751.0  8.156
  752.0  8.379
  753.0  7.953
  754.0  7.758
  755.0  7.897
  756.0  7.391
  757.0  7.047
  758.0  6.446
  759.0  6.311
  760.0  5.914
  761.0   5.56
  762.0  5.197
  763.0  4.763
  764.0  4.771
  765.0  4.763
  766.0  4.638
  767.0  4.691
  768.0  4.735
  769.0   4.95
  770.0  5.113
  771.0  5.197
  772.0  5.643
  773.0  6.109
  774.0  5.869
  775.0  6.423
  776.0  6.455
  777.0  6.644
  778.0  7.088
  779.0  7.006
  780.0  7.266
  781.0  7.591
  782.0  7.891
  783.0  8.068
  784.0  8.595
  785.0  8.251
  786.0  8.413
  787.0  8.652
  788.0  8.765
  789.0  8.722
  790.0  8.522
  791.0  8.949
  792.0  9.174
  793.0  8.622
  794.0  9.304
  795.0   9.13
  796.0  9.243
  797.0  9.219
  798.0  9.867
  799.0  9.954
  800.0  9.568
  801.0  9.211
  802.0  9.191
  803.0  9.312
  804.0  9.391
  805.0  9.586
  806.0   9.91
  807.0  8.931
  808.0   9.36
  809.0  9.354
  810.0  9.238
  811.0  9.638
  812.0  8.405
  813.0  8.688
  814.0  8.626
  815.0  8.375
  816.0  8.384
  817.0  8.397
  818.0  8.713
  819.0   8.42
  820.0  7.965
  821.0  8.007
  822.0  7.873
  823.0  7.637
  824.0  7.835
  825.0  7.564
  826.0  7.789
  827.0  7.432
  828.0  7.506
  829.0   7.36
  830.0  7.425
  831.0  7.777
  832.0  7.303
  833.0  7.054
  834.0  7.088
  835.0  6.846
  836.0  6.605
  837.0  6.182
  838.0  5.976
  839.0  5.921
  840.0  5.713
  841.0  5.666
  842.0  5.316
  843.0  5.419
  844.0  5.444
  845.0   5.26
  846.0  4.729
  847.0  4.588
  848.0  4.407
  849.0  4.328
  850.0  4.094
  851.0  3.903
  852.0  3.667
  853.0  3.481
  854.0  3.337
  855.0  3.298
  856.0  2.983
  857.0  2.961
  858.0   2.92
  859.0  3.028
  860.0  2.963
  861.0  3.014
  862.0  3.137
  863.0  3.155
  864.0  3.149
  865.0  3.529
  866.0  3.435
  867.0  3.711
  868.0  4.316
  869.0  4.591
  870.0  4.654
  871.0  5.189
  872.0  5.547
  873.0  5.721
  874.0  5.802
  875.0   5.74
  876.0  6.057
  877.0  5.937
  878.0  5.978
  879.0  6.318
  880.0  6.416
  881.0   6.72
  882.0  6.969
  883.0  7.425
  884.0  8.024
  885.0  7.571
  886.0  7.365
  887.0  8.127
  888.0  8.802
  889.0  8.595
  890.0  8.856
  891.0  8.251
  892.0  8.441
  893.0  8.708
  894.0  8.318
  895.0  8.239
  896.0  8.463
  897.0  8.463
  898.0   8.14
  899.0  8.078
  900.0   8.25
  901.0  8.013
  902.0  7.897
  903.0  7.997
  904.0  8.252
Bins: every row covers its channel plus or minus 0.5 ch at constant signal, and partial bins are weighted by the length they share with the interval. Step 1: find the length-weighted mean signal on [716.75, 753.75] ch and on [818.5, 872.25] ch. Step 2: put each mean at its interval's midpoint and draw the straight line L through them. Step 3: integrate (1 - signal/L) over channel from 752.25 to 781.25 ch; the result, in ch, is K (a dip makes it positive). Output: 9.2 ch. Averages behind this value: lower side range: 10.4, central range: 6.12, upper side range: 5.34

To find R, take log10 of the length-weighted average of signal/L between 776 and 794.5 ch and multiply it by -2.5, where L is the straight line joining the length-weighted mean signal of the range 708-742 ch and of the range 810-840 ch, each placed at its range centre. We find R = 0.11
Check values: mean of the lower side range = 11.2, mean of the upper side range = 7.68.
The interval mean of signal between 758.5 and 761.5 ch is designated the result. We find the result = 5.93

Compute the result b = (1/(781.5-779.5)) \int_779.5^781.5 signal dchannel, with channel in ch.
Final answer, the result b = 7.43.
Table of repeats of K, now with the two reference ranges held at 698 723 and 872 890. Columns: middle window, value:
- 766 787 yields 6.89 ch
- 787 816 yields 0.07 ch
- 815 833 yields 1.46 ch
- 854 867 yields 7.52 ch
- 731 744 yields 0.43 ch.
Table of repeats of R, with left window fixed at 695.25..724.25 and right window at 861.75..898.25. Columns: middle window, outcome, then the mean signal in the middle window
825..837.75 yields 0.112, 7.19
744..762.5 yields 0.310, 7.84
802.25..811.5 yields -0.081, 9.41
